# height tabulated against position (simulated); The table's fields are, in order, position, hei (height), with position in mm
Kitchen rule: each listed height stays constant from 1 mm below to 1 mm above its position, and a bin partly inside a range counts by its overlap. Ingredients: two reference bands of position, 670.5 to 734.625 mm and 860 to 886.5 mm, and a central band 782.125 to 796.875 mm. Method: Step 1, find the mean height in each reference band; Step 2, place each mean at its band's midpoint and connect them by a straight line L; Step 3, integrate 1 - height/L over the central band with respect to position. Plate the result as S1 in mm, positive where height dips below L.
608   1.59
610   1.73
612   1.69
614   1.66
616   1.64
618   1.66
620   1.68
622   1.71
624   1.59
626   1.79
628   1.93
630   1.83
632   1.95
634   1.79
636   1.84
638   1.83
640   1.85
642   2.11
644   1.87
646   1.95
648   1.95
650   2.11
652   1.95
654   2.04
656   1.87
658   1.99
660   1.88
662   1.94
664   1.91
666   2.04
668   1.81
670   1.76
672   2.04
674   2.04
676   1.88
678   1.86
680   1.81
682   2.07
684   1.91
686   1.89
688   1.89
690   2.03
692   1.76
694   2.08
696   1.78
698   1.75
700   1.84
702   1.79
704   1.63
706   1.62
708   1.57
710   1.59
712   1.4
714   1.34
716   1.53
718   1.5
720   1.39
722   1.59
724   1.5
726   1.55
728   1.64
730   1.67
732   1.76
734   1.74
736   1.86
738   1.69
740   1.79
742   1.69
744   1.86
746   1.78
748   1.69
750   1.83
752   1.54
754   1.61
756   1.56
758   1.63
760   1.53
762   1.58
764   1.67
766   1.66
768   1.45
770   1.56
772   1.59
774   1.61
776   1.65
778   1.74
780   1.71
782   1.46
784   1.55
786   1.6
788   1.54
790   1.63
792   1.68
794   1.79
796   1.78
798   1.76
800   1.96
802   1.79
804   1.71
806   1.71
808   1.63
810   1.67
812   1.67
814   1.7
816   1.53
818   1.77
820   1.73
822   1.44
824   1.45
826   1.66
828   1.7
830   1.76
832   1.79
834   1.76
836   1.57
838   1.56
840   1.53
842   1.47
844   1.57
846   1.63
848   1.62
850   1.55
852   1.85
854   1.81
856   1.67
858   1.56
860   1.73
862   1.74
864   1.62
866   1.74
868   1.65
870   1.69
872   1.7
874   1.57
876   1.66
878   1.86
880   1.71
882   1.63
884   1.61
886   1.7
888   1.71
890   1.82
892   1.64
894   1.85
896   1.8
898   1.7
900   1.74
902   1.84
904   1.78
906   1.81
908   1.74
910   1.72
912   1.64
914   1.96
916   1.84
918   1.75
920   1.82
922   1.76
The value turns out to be 0.6 mm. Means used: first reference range 1.73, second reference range 1.68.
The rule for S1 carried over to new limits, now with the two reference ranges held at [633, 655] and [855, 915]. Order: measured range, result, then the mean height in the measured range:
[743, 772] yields 3.1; 1.64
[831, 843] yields 1.0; 1.61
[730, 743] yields 0.7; 1.75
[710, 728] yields 3.6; 1.49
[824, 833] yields 0.4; 1.7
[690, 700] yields 0.2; 1.86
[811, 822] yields 0.8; 1.66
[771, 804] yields 2.3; 1.68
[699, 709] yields 1.0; 1.69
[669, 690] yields -0.2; 1.92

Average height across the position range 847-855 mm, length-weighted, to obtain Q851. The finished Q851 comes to 1.71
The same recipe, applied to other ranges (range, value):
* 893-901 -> 1.77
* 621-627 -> 1.7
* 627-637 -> 1.87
